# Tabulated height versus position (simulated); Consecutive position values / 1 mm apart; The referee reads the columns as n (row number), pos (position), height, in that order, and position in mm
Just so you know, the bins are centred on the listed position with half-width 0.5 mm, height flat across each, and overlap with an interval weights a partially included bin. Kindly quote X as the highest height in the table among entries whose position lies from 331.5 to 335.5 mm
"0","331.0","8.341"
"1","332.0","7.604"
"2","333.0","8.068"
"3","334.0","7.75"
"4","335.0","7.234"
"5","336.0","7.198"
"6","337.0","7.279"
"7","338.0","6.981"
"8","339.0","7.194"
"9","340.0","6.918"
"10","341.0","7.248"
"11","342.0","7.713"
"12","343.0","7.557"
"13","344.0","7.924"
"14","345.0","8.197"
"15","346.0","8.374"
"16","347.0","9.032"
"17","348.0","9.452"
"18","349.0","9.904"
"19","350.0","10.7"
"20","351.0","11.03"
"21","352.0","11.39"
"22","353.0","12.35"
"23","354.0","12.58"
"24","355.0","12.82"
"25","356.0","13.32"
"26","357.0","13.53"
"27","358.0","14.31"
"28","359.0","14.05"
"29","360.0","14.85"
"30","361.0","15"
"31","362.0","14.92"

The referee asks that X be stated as 8.068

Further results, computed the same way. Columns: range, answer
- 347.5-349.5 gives 9.904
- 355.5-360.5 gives 14.85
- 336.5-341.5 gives 7.279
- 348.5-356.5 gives 13.32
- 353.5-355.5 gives 12.82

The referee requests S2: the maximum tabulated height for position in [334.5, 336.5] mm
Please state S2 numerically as 7.234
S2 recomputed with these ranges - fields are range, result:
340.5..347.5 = 9.032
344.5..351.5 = 11.03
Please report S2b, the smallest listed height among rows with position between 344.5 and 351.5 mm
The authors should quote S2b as 8.197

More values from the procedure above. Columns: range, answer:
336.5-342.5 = 6.918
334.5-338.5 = 6.981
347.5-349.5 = 9.452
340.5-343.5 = 7.248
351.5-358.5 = 11.39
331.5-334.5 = 7.604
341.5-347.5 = 7.557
